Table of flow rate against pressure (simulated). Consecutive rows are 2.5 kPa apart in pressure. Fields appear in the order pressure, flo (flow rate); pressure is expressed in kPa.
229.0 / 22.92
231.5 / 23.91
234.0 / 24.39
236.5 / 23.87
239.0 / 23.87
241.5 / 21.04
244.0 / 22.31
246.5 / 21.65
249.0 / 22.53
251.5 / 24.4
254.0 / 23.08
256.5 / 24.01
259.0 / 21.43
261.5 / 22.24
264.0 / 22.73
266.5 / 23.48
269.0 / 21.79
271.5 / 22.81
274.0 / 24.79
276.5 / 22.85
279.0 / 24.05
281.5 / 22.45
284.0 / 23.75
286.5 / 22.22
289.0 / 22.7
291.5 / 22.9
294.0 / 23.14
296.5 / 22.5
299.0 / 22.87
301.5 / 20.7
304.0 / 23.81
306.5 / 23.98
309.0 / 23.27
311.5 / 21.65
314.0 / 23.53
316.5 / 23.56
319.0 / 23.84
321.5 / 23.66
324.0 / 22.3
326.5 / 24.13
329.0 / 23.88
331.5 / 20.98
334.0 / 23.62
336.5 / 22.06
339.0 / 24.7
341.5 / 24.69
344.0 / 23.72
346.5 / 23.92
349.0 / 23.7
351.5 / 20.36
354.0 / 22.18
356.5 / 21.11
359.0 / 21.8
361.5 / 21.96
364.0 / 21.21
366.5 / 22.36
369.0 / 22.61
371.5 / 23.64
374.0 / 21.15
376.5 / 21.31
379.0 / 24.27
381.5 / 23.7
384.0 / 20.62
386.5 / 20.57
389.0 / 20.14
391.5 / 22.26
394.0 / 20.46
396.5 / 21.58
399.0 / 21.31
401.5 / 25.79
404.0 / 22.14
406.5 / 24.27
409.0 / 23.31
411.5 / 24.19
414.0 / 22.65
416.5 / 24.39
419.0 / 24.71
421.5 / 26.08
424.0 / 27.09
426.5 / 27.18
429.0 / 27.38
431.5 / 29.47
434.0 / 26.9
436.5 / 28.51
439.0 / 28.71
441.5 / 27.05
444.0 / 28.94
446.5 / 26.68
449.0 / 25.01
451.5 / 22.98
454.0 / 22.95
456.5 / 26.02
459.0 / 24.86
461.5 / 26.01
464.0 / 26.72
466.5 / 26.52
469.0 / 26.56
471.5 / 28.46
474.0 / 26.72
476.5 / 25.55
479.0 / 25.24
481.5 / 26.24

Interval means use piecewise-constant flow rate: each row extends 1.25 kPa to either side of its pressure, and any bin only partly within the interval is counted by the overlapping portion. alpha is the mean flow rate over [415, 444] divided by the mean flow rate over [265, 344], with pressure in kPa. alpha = 1.2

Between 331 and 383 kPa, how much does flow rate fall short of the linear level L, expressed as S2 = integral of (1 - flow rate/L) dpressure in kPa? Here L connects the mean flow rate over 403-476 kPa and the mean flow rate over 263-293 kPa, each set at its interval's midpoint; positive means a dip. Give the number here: 3.9 kPa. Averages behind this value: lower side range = 23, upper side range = 26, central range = 22.6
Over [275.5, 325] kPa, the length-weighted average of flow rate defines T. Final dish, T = 23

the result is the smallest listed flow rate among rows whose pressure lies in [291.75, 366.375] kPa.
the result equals 20.36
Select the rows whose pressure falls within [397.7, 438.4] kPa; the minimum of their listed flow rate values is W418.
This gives 21.31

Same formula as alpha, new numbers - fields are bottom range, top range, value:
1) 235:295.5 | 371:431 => 1.02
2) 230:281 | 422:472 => 1.16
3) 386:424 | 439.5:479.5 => 1.13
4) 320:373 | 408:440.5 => 1.15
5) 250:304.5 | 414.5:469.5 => 1.15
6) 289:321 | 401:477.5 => 1.13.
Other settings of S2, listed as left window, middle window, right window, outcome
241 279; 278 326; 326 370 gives -0.5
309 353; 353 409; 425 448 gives 7.2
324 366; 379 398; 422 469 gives 2.2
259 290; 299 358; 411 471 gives 2.4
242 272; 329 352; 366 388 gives -0.9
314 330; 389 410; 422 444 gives 3.2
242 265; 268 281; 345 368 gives -0.4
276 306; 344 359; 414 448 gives 1.4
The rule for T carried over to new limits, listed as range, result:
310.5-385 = 22.8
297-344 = 23.2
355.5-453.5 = 24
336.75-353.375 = 23.4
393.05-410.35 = 22.7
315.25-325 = 23.4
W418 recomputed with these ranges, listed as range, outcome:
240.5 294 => 21.04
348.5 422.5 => 20.14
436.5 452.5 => 22.98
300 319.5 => 20.7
